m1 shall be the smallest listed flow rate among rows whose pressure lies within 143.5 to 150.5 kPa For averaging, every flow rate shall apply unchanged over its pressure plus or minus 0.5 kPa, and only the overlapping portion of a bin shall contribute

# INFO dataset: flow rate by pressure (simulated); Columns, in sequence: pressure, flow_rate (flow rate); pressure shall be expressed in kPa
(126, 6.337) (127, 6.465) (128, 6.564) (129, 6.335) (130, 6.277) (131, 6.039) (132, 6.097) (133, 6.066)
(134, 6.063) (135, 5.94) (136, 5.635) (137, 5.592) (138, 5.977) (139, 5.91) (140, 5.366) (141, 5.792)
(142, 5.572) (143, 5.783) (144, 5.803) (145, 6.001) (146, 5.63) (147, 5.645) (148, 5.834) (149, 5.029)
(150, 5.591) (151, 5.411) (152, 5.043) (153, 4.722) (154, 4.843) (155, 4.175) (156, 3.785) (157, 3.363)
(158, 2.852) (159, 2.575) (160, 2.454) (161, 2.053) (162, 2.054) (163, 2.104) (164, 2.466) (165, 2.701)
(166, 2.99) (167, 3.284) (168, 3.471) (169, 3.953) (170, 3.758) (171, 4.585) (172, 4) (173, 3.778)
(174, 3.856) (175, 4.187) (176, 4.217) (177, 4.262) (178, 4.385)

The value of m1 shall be 5.029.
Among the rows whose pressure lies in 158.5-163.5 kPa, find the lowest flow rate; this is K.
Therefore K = 2.053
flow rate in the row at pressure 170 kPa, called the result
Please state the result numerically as 3.758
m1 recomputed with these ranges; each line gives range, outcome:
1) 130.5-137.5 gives 5.592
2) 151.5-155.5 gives 4.175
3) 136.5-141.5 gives 5.366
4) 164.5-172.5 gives 2.701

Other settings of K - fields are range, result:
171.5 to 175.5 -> 3.778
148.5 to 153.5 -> 4.722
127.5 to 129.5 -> 6.335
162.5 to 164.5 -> 2.104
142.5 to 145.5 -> 5.783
